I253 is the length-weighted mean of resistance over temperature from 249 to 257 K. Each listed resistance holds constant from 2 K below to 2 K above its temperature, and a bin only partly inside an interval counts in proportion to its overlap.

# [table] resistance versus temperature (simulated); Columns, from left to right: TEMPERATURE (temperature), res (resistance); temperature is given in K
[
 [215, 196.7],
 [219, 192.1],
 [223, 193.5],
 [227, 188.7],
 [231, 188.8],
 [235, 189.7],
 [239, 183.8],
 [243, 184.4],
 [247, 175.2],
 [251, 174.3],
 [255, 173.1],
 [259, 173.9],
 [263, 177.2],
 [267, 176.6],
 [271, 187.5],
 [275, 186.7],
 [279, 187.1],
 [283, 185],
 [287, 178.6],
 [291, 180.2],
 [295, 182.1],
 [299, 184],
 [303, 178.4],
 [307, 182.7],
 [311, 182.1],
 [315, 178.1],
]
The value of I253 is 174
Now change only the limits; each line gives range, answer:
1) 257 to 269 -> 176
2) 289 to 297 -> 181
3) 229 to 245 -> 187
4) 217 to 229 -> 191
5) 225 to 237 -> 189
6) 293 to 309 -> 182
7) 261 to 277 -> 182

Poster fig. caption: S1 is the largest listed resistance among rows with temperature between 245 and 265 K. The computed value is 177.2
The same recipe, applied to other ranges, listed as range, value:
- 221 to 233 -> 193.5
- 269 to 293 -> 187.5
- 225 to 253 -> 189.7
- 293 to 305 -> 184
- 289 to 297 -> 182.1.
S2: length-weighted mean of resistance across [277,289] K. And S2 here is 184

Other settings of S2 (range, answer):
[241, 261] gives 176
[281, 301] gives 182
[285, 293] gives 179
